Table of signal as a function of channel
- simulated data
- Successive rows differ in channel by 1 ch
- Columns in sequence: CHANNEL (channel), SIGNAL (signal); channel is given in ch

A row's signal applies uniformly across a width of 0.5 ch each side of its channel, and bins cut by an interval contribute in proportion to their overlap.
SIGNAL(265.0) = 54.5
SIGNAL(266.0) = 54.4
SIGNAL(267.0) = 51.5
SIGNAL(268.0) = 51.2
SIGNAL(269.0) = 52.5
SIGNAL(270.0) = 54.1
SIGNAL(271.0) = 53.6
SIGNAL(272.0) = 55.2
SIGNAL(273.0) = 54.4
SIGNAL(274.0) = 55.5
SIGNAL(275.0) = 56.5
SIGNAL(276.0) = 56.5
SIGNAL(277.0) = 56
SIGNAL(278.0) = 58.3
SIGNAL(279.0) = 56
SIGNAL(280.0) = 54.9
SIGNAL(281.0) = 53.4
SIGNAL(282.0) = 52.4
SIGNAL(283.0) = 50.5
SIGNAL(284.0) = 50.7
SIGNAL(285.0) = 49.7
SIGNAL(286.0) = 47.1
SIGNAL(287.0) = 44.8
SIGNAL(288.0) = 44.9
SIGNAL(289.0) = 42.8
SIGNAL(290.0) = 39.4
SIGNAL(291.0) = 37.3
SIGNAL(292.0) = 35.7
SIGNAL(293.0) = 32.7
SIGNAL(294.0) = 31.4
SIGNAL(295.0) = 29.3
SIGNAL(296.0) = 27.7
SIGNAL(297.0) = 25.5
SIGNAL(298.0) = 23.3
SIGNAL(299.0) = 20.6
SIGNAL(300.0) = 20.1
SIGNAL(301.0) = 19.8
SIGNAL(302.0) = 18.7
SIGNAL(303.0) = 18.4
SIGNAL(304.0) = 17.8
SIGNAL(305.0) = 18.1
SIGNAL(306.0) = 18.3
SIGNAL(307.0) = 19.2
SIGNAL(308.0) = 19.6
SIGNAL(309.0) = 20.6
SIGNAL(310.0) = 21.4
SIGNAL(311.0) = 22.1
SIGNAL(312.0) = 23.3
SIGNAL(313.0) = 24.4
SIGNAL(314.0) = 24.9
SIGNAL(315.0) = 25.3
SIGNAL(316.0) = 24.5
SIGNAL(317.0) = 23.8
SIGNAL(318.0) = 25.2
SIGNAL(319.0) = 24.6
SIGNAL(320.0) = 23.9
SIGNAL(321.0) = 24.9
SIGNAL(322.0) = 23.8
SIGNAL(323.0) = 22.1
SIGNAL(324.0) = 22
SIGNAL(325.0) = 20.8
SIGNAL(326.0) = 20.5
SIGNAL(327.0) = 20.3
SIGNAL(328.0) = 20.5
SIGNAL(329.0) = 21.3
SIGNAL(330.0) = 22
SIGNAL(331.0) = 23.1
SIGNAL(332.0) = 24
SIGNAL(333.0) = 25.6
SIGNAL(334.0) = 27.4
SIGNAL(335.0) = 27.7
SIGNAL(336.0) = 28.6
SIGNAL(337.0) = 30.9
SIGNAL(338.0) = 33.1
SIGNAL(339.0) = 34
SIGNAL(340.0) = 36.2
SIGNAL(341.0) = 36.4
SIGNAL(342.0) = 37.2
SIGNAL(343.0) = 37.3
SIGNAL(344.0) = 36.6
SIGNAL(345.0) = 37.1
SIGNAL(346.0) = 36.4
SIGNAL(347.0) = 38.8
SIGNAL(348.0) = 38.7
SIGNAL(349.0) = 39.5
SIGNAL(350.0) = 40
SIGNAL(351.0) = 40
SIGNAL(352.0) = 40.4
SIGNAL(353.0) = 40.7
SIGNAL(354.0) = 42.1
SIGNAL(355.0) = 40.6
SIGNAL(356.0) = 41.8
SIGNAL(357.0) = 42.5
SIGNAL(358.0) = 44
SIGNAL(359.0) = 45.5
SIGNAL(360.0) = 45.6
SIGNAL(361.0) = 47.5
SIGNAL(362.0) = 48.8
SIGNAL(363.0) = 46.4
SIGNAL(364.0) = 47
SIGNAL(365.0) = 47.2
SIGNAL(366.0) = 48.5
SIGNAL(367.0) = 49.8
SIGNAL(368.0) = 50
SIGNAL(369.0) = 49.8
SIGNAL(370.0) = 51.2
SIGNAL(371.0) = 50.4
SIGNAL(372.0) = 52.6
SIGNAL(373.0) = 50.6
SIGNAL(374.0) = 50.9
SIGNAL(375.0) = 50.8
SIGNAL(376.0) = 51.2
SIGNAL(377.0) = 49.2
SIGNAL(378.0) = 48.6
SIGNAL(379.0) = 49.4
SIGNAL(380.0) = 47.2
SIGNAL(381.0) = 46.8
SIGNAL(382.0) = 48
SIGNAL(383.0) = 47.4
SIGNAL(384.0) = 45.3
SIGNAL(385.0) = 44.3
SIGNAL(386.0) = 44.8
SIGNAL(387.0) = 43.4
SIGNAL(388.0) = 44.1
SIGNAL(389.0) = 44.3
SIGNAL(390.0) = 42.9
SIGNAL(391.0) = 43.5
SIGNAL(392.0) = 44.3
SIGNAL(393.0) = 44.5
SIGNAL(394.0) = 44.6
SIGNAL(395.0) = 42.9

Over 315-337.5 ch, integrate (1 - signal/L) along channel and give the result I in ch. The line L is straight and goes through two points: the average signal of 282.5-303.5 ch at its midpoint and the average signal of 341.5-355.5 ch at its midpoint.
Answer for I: 7.87 ch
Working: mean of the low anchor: 33.8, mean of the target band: 24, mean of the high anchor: 39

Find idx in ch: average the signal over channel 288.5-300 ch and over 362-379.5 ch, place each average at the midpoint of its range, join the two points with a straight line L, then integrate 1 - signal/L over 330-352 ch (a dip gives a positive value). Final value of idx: 4.6 ch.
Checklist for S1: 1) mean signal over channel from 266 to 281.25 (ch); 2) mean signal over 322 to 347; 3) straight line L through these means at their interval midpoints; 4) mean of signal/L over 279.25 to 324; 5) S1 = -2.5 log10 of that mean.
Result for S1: 0.40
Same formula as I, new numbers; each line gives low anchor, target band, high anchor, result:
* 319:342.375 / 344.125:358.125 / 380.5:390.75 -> -2.8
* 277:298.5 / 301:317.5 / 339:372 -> 8.3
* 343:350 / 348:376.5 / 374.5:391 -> -2.9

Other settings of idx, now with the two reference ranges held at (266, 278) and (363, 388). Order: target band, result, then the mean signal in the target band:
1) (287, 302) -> 6.3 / 30.8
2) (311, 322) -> 5.8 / 24.3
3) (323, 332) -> 5.2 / 21.5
